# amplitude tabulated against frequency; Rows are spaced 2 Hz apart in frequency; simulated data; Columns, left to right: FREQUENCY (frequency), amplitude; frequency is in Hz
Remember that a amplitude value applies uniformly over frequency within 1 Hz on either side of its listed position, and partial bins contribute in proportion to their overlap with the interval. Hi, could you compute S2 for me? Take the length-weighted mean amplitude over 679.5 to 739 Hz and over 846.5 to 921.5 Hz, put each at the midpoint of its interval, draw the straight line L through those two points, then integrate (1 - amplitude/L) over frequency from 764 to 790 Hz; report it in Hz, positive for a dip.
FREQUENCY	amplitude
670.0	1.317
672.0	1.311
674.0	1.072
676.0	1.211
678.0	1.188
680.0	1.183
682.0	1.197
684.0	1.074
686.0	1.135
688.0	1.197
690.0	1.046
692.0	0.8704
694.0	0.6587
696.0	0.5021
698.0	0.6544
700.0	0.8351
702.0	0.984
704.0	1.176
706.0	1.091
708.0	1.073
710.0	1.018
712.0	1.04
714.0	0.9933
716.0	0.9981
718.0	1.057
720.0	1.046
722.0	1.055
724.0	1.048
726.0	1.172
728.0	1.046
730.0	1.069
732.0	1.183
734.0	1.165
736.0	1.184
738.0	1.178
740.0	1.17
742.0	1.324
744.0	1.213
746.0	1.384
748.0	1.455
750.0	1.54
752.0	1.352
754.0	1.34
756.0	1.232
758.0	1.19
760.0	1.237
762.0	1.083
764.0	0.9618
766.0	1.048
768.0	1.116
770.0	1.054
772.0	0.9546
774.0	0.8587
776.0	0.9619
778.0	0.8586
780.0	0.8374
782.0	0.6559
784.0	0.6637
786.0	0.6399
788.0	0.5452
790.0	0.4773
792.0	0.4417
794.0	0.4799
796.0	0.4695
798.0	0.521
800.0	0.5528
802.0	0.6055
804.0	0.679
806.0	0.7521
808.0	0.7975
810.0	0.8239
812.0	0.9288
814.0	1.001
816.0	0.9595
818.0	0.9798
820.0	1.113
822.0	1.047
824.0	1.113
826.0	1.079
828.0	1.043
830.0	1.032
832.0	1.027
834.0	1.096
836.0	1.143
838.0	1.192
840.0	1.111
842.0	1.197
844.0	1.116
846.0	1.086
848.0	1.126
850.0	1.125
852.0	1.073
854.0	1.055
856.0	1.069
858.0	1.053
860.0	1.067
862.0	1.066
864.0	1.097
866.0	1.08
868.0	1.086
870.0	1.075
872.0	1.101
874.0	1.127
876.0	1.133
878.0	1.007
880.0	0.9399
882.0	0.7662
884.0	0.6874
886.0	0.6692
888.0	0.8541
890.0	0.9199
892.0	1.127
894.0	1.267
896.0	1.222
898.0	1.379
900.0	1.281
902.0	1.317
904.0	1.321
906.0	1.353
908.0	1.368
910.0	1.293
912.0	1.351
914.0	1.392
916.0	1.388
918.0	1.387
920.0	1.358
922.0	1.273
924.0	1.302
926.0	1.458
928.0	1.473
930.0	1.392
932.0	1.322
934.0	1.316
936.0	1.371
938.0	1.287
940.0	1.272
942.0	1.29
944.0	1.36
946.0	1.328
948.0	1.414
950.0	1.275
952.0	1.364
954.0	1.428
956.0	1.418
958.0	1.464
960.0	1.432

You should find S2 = 5.59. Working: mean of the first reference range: 1.03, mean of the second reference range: 1.14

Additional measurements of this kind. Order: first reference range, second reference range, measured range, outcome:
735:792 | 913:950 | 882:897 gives 3.8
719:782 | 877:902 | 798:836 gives 5.6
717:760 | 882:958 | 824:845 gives 2.4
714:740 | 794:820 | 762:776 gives -1.2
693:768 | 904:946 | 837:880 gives 5.8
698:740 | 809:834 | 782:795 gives 6.1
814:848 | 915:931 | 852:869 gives 1.5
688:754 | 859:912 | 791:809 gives 8.3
